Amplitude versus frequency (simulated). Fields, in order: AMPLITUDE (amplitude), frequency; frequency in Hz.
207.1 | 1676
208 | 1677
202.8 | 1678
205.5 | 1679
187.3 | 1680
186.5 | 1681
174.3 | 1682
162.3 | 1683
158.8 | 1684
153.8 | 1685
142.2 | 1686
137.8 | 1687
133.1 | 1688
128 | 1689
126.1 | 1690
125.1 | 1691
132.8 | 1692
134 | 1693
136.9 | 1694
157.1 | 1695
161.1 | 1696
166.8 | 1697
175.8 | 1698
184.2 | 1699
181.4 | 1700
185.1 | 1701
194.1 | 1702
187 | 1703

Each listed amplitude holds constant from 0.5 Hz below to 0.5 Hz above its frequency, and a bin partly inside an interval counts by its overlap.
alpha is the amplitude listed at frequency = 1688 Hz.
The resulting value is 133.1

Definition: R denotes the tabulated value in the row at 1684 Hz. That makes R 158.8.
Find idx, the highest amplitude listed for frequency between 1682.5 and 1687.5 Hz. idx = 162.3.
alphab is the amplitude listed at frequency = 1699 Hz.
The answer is 184.2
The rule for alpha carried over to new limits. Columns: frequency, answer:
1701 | 185.1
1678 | 202.8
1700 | 181.4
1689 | 128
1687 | 137.8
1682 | 174.3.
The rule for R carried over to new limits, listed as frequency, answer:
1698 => 175.8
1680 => 187.3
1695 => 157.1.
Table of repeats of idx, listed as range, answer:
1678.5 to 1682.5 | 205.5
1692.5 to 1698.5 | 175.8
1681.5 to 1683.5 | 174.3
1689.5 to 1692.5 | 132.8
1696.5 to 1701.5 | 185.1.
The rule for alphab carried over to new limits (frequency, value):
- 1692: 132.8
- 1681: 186.5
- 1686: 142.2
